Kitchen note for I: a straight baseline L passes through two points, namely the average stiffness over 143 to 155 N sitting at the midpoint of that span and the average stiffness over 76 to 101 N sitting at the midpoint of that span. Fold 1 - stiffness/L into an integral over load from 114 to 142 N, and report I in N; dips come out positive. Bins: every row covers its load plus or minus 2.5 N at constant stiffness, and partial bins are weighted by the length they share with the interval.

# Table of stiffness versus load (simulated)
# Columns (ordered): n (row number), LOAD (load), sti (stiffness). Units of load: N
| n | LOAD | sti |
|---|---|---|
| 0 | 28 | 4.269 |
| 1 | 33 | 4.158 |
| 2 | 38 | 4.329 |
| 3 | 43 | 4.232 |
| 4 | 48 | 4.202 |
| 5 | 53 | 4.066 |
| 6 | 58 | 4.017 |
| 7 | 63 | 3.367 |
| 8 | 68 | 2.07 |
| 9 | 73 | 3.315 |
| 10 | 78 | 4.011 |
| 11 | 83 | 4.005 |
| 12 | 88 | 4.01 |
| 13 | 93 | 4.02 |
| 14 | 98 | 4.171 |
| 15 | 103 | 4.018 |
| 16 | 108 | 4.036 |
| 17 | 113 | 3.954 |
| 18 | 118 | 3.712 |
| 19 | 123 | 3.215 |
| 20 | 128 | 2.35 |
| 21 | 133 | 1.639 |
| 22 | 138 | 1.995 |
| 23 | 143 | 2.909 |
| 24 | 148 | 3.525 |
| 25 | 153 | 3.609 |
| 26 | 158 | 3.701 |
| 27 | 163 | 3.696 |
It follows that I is 7.5 N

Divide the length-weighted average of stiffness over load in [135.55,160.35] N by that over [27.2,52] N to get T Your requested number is 0.7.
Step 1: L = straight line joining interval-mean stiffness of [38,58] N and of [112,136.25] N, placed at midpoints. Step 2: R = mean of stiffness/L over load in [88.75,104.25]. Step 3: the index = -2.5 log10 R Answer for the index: -0.21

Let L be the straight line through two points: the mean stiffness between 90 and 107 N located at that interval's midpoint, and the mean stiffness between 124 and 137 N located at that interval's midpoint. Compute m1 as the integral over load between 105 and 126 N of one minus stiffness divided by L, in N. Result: -4.7 N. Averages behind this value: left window 4.06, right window 2.14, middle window 3.7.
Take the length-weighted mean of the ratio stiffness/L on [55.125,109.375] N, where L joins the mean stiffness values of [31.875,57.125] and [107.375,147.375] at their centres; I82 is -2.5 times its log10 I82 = -0.040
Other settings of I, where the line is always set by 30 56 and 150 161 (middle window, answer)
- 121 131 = 2.9 N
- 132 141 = 4.4 N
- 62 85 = 4.0 N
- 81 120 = -0.8 N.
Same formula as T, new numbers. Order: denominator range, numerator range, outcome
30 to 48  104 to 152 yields 0.73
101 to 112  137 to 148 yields 0.69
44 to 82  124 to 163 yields 0.80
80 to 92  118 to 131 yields 0.73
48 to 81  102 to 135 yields 0.92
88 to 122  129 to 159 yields 0.72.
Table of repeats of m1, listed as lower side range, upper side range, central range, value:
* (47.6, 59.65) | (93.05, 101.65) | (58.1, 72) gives 3.7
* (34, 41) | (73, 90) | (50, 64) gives 0.8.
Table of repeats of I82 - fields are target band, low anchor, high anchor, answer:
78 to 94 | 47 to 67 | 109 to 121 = -0.06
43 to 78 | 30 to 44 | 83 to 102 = 0.16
